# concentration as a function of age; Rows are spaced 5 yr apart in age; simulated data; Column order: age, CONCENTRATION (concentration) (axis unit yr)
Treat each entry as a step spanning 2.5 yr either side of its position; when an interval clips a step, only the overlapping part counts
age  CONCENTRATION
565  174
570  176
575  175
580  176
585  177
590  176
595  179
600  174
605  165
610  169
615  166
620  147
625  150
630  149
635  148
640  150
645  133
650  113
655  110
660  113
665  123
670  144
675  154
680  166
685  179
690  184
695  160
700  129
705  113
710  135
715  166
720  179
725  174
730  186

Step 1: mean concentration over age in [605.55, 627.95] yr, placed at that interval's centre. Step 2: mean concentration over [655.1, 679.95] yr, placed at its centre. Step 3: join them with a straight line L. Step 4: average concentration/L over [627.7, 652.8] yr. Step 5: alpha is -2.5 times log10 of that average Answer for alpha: 0.071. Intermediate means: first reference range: 158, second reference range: 134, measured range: 138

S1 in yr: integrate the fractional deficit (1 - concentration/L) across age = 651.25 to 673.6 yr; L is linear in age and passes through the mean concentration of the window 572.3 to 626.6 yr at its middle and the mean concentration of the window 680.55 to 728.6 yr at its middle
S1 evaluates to 5.4 yr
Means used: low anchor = 169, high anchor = 159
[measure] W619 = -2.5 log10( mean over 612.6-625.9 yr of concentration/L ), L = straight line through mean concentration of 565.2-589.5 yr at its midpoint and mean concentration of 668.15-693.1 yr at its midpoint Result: 0.11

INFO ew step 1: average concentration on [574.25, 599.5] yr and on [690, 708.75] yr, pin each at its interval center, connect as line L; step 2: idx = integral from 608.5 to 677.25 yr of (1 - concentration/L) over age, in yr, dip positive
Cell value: 8.1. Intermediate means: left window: 177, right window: 141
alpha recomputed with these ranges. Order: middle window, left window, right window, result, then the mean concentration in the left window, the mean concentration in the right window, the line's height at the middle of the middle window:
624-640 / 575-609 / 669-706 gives 0.12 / 174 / 156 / 166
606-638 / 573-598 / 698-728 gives 0.09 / 177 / 150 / 169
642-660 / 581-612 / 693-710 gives 0.27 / 174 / 133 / 153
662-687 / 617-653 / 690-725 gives -0.04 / 141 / 152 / 147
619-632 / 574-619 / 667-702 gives 0.13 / 172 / 159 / 168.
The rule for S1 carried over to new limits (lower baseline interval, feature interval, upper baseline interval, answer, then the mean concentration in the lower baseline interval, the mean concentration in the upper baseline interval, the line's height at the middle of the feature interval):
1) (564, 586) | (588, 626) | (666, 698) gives 1.2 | 176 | 162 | 172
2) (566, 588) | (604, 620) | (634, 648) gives -0.6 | 176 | 142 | 157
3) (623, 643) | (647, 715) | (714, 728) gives 9.1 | 149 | 174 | 163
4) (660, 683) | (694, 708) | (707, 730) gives 2.3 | 144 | 165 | 157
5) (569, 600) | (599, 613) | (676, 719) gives 0.3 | 176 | 155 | 172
